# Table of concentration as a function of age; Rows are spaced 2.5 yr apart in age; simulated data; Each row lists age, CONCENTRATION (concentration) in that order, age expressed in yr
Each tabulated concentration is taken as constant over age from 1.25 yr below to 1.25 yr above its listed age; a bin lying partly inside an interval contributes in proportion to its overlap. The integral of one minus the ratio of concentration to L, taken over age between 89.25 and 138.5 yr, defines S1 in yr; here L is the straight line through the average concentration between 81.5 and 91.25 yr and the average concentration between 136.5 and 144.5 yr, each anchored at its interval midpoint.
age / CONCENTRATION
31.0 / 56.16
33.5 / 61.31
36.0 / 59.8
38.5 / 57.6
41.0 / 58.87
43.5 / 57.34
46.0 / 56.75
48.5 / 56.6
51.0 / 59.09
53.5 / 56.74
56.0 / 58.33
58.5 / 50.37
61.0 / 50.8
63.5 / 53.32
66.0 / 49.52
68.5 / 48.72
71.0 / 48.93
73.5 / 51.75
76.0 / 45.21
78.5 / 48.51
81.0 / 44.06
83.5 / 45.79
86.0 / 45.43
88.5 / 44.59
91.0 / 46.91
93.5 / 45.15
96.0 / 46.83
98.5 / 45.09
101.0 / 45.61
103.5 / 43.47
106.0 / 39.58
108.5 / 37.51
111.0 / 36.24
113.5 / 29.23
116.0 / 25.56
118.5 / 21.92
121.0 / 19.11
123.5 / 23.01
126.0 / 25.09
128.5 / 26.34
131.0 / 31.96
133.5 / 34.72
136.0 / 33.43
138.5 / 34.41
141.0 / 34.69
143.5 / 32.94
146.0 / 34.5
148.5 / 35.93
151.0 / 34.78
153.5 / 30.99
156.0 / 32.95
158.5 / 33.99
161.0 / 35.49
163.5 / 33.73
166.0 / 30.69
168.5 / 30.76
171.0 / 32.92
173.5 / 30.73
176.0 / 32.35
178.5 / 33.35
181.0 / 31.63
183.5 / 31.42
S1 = 6.5 yr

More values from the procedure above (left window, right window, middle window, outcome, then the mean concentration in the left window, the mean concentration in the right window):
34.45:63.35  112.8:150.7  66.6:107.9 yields -1.87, 56.5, 29.7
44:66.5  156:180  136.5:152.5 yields 1.22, 54.9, 32.7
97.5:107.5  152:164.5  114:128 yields 5.79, 43.2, 33.5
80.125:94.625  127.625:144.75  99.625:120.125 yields 2.67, 45.4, 32.8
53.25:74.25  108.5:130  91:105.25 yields -3.56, 51.8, 26.6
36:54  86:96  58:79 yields 0.77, 57.8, 45.7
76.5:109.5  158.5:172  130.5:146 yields 1.40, 44.6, 32.8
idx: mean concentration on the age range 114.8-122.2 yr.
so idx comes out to 22.2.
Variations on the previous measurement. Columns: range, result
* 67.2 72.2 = 48.8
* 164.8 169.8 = 30.7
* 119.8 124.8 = 21.1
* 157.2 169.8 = 32.9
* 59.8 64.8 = 52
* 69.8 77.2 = 48.7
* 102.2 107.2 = 41.6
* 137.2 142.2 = 34.5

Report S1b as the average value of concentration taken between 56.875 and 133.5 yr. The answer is 40.5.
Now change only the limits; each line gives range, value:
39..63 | 56.1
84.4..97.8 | 45.8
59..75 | 50.4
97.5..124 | 33.5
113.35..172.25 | 30.8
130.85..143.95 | 33.9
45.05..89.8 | 50.8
